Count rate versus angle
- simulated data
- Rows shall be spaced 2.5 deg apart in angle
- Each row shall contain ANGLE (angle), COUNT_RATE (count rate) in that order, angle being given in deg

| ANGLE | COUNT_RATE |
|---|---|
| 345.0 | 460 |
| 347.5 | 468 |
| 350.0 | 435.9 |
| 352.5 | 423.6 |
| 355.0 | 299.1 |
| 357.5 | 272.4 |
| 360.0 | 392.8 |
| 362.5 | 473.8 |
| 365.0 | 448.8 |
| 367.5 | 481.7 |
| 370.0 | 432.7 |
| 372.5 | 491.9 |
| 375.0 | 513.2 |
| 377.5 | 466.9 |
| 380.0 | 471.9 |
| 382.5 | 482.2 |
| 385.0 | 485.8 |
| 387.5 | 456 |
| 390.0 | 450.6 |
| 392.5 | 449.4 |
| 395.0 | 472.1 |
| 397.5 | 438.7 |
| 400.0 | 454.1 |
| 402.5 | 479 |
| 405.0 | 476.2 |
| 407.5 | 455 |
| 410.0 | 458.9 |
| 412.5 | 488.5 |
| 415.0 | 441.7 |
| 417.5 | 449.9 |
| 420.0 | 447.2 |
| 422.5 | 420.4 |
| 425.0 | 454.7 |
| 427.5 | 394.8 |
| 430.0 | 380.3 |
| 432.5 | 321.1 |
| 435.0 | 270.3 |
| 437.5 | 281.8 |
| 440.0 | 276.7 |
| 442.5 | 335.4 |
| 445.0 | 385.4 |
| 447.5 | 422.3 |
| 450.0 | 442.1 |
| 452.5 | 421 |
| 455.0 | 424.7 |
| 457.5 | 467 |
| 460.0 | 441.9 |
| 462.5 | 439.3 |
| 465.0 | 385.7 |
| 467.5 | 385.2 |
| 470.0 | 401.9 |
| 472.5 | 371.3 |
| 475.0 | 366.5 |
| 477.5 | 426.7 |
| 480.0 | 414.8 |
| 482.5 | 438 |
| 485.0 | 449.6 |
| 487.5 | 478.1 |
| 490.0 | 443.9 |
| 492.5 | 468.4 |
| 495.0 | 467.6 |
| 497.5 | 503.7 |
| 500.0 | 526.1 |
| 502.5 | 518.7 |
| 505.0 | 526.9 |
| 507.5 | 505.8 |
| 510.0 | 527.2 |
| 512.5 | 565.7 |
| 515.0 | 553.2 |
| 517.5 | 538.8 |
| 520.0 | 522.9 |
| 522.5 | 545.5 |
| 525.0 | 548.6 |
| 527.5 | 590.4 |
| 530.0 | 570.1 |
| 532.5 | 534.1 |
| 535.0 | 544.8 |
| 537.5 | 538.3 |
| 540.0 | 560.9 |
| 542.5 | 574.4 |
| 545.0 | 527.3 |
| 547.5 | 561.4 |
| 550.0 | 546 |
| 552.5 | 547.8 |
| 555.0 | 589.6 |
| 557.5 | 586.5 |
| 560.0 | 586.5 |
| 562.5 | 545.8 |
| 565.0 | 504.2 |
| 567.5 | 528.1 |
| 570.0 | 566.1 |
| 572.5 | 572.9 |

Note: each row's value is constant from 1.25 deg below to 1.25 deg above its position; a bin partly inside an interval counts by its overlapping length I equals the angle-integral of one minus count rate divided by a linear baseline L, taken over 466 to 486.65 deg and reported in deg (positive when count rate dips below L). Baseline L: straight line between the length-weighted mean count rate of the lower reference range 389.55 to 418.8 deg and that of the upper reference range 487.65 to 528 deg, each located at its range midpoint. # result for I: 3.86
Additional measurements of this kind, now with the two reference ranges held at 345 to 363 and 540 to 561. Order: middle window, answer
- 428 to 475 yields 9.8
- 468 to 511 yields 4.5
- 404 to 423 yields -0.4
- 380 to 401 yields -1.7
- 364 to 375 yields -1.6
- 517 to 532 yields -0.3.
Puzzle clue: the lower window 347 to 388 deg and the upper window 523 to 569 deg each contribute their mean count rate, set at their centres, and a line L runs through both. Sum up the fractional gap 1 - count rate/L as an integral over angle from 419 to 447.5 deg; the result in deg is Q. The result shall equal 7.0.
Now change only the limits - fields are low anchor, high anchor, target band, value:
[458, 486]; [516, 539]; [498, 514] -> -1.0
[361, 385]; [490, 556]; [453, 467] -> 2.2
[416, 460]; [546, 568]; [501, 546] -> -3.1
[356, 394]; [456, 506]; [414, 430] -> 0.6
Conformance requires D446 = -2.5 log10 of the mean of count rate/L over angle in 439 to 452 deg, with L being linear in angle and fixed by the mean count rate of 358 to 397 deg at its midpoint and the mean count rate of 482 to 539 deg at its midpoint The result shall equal 0.29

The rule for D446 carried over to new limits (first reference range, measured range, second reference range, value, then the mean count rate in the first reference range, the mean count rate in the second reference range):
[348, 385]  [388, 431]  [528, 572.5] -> 0.04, 437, 555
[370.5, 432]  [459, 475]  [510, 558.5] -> 0.25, 456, 554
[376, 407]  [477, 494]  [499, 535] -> 0.17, 465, 541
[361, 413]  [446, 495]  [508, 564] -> 0.21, 467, 554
